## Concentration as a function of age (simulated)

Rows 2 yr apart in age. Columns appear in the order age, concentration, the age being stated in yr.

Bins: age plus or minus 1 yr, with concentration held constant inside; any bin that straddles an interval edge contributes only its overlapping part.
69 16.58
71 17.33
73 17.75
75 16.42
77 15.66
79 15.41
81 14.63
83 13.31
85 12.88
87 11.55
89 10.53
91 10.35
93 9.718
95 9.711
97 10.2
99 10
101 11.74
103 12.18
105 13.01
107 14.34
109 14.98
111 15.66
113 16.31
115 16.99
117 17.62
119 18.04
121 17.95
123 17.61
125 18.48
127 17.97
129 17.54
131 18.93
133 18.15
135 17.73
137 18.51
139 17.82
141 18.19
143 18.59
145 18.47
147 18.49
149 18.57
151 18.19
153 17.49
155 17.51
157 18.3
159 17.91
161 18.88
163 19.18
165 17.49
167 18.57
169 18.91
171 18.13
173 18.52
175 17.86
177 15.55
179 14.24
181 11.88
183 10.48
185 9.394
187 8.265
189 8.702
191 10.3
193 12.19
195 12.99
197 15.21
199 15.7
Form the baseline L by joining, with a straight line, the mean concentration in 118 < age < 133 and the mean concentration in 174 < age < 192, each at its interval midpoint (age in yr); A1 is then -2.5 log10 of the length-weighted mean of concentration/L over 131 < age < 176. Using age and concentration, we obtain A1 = -0.220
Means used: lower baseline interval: 18.1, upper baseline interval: 11.9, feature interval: 18.3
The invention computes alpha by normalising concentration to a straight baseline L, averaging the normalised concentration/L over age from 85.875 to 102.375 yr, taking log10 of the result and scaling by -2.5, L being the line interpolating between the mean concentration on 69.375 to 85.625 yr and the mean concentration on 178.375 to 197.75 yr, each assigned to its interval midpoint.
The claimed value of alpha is 0.38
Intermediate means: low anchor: 15.5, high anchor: 11.3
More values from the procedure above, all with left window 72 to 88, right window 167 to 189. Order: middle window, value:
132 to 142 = -0.244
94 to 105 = 0.311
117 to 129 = -0.230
